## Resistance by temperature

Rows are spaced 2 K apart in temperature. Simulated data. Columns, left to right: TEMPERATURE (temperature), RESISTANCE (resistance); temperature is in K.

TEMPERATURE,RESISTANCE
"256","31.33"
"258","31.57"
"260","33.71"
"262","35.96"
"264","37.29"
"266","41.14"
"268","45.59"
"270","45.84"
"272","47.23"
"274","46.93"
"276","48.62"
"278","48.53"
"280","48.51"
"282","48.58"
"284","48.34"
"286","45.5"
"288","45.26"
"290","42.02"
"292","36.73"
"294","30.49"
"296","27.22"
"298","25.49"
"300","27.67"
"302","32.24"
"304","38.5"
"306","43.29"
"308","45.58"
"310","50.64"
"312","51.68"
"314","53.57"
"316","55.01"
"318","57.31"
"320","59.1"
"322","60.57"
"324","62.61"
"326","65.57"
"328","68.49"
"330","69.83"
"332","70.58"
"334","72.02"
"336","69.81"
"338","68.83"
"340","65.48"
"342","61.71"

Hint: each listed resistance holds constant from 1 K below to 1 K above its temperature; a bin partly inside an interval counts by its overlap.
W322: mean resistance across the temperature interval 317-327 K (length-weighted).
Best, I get 61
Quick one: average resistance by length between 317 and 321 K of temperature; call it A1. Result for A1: 58.2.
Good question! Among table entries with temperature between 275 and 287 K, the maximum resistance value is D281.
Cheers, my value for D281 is 48.62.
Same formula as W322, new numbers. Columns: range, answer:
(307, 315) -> 50.4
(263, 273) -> 43.4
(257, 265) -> 34.6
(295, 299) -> 26.4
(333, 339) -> 70.2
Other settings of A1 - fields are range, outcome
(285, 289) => 45.4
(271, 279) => 47.8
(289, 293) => 39.4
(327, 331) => 69.2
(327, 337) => 70.1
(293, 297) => 28.9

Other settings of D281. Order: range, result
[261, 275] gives 47.23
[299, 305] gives 38.5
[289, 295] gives 42.02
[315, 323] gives 60.57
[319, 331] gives 69.83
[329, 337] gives 72.02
